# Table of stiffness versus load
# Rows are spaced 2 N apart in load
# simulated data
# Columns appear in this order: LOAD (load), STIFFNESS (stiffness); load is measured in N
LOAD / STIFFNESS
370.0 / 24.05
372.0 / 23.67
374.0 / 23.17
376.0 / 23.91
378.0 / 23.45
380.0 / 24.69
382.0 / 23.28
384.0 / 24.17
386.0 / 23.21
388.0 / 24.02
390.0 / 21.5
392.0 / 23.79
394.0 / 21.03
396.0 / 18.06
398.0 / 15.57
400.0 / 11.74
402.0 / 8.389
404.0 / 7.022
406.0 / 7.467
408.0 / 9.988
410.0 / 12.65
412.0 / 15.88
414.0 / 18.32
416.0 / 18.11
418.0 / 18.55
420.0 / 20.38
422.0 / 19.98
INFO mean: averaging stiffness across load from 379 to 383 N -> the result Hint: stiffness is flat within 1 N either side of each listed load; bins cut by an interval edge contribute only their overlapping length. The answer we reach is 24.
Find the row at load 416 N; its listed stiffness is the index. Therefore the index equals 18.11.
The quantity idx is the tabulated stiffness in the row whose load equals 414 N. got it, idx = 18.32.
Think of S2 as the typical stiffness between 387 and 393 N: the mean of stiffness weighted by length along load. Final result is 23.1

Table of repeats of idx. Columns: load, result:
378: 23.45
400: 11.74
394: 21.03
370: 24.05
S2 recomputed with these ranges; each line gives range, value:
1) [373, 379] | 23.5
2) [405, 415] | 12.9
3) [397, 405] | 10.7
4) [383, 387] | 23.7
